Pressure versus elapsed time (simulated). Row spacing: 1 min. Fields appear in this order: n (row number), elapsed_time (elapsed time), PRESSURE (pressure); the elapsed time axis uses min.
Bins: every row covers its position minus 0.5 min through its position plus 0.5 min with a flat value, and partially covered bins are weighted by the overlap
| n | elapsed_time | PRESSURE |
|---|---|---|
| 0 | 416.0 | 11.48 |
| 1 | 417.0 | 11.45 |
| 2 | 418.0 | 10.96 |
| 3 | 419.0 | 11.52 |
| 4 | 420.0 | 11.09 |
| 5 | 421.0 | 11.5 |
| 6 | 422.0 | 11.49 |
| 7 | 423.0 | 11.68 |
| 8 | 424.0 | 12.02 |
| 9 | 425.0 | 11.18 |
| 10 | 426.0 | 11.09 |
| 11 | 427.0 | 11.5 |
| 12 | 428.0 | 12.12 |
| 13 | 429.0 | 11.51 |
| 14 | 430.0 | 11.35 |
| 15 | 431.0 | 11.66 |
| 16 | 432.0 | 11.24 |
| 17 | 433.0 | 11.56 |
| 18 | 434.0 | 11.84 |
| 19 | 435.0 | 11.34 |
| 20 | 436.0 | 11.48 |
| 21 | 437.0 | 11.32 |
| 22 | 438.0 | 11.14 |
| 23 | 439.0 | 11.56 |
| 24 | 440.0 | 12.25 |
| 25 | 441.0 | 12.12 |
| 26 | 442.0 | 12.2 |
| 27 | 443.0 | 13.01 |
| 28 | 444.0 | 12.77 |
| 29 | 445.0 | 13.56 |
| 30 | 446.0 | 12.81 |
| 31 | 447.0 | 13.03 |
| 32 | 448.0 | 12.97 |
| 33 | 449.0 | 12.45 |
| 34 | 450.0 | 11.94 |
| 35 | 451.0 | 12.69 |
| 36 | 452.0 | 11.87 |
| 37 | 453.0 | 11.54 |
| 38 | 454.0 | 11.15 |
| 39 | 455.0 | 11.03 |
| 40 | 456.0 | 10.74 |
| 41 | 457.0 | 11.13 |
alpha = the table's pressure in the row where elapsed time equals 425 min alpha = 11.18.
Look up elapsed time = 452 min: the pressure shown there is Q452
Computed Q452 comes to 11.87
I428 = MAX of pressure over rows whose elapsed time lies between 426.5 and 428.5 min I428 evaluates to 12.12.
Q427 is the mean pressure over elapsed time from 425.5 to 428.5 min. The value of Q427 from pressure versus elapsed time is 11.6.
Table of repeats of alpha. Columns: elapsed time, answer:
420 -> 11.09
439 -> 11.56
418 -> 10.96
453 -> 11.54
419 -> 11.52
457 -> 11.13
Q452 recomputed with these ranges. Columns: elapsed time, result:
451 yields 12.69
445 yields 13.56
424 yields 12.02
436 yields 11.48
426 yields 11.09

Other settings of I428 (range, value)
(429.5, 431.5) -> 11.66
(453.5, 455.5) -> 11.15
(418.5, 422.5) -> 11.52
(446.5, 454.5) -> 13.03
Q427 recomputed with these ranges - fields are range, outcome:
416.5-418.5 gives 11.2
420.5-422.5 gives 11.5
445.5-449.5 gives 12.8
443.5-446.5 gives 13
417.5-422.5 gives 11.3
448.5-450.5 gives 12.2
